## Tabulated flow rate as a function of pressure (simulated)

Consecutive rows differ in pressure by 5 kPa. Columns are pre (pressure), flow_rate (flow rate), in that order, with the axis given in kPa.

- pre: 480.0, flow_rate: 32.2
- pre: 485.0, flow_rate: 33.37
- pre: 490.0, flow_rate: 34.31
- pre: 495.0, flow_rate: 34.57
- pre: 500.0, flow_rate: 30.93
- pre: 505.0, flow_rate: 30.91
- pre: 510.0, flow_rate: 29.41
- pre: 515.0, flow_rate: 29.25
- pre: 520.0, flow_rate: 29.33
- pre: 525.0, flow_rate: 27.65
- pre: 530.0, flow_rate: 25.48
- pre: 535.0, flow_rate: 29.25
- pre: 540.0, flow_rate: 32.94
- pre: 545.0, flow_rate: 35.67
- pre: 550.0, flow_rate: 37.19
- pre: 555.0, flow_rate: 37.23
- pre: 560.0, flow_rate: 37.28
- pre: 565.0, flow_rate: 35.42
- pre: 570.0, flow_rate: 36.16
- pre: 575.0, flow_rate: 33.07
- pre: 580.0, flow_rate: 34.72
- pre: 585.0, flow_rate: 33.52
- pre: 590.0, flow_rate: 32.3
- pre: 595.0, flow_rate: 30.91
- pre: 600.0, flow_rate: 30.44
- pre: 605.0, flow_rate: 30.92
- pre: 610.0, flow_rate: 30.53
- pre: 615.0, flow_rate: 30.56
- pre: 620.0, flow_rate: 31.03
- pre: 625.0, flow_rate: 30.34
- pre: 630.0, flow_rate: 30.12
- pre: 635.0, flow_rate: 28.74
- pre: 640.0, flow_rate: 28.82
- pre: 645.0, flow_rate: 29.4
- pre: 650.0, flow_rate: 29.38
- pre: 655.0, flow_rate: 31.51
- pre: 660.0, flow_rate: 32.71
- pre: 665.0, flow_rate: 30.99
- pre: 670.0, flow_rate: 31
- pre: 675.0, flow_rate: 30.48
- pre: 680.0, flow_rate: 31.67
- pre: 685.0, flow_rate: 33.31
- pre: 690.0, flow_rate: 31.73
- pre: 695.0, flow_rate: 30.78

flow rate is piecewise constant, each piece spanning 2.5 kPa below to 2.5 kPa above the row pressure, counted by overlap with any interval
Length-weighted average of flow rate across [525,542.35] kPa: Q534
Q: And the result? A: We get 29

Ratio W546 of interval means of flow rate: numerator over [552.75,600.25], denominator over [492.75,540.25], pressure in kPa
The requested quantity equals 1.15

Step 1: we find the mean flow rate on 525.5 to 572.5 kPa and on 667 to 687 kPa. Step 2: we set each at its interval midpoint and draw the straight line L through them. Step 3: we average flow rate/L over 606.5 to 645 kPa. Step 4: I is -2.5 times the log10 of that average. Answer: 0.09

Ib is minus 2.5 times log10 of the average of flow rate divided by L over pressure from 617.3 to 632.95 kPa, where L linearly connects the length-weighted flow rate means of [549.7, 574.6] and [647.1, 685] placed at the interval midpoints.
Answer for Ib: 0.10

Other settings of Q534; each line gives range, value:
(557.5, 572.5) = 36.3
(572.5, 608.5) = 32.2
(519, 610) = 32.7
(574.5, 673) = 31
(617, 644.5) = 29.8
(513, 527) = 28.8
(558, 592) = 34.6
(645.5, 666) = 31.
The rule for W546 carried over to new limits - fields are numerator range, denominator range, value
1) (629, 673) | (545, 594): 0.86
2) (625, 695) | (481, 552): 0.98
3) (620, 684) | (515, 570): 0.93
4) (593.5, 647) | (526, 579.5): 0.89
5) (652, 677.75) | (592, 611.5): 1.02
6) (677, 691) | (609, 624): 1.05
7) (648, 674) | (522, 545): 1.05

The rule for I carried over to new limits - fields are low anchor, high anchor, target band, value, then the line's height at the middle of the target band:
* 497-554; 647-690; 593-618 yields 0.02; 31.2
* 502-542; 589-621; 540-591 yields -0.17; 30.1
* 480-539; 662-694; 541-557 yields -0.18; 30.8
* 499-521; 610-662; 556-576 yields -0.19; 30.1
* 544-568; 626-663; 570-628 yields 0.05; 33.5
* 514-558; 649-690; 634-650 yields 0.09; 31.5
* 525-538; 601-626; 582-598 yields -0.09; 29.8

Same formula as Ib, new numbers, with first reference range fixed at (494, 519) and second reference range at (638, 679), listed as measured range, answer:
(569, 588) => -0.118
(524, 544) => 0.045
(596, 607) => -0.002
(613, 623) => -0.006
